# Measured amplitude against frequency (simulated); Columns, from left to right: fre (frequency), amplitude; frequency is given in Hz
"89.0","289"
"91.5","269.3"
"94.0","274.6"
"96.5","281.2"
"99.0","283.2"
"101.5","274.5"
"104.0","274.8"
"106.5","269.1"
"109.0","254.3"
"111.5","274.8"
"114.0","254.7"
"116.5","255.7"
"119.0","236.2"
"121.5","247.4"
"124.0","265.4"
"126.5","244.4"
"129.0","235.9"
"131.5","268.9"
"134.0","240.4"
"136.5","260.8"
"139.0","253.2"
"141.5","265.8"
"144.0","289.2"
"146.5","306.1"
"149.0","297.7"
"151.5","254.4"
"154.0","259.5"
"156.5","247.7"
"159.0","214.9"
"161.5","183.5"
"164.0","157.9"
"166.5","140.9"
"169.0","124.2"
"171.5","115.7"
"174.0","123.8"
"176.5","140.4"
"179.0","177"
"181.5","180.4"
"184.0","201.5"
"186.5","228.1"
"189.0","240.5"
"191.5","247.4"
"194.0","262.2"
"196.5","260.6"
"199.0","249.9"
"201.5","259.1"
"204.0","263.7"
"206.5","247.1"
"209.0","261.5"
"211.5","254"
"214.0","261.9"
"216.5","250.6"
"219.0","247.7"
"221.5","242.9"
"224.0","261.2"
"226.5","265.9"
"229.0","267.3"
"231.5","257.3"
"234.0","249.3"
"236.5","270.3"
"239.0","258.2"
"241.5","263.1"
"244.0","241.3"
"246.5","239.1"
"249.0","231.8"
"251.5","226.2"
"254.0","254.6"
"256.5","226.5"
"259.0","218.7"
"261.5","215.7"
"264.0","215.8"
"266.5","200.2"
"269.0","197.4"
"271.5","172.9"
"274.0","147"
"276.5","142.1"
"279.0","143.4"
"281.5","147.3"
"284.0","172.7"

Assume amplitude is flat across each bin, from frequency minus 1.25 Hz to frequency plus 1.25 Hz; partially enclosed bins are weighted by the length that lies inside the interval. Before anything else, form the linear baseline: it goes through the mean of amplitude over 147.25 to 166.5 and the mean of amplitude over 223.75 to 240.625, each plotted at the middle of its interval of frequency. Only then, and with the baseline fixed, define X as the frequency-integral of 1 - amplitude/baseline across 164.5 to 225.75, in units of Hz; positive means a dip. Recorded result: 6.91 Hz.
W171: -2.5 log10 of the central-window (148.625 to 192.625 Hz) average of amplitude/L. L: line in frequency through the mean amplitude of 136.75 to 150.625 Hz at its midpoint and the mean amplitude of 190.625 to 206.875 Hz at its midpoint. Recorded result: 0.352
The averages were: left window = 280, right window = 256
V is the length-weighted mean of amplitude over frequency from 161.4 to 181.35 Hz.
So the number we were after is 145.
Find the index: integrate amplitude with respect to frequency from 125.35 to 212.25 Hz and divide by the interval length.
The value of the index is 227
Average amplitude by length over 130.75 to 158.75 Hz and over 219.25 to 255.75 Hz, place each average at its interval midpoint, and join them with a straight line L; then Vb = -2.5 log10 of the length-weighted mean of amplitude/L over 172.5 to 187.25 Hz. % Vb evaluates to 0.45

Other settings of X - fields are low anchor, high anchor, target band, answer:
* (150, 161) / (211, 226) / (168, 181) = 5.63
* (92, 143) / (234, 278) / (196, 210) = -1.28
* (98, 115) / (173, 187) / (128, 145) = -2.18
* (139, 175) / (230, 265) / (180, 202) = -1.01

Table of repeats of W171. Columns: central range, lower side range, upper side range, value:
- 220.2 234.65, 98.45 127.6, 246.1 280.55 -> -0.20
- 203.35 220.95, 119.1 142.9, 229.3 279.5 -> -0.10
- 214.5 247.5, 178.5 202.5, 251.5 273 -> -0.16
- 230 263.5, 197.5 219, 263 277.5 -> -0.16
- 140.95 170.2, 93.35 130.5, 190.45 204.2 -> 0.14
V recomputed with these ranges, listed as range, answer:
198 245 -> 257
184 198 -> 244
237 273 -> 226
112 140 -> 252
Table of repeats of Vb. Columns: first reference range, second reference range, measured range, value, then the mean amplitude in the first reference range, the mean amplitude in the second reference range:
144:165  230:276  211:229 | -0.106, 244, 226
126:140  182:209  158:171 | 0.472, 251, 245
